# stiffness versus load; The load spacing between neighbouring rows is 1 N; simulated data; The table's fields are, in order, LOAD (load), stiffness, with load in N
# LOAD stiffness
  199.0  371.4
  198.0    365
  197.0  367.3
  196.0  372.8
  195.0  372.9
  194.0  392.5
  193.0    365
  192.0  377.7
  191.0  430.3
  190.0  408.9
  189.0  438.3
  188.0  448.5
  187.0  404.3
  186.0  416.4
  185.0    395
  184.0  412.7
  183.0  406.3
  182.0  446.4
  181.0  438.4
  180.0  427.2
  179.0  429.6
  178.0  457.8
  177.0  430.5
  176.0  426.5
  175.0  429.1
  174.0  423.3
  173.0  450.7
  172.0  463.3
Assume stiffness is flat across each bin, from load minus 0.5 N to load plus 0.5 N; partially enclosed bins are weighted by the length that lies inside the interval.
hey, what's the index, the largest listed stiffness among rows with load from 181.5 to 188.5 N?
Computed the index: 448.5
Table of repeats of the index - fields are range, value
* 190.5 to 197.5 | 430.3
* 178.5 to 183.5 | 446.4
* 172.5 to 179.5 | 457.8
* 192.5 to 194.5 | 392.5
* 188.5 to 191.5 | 438.3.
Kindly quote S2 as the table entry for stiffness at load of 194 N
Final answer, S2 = 392.5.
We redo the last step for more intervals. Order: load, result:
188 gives 448.5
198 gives 365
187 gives 404.3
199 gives 371.4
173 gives 450.7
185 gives 395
